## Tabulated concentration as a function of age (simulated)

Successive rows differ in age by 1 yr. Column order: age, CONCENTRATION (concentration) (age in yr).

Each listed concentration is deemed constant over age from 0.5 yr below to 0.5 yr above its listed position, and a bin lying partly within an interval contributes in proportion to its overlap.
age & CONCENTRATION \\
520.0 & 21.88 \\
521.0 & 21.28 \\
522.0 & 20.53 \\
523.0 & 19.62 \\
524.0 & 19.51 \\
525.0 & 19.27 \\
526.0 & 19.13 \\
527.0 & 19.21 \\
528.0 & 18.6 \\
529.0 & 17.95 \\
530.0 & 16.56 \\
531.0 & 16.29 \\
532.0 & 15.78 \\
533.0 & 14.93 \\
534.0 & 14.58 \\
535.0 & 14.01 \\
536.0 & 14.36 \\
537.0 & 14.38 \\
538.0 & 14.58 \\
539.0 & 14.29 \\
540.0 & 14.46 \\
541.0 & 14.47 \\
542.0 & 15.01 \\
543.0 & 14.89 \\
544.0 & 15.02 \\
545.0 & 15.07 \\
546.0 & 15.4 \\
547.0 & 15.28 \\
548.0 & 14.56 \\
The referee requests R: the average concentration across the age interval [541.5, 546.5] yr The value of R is 15.1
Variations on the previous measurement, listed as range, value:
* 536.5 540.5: 14.4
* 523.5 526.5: 19.3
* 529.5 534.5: 15.6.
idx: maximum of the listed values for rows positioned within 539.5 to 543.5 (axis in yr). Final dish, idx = 15.01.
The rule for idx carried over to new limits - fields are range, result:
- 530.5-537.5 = 16.29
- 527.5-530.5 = 18.6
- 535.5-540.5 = 14.58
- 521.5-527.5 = 20.53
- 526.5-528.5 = 19.21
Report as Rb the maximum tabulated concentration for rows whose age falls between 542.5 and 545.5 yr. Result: 15.07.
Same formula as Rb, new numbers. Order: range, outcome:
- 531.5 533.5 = 15.78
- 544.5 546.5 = 15.4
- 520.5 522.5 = 21.28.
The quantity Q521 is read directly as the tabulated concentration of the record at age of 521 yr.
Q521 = 21.28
